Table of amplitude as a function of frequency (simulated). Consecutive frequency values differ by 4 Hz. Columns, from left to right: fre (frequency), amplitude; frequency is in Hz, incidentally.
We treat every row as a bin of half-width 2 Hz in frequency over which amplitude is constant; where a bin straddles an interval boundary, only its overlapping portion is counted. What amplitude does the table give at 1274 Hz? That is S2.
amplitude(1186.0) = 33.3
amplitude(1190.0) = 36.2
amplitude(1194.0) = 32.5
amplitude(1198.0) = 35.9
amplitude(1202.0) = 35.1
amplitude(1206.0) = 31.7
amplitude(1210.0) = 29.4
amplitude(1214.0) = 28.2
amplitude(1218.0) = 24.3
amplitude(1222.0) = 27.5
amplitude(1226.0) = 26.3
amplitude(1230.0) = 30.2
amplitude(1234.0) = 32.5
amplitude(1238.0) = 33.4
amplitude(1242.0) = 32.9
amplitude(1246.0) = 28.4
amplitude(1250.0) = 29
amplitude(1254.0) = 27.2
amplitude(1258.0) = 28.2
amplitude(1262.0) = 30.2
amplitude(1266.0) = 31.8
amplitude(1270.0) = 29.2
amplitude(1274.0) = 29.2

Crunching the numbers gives 29.2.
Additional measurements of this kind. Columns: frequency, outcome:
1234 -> 32.5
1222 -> 27.5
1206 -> 31.7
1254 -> 27.2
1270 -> 29.2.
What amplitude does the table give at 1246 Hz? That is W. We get 28.4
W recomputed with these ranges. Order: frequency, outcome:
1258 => 28.2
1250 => 29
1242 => 32.9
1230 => 30.2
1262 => 30.2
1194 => 32.5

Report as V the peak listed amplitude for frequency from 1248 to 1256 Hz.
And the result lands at 29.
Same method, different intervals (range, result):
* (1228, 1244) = 33.4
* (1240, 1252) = 32.9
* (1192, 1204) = 35.9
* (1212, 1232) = 30.2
